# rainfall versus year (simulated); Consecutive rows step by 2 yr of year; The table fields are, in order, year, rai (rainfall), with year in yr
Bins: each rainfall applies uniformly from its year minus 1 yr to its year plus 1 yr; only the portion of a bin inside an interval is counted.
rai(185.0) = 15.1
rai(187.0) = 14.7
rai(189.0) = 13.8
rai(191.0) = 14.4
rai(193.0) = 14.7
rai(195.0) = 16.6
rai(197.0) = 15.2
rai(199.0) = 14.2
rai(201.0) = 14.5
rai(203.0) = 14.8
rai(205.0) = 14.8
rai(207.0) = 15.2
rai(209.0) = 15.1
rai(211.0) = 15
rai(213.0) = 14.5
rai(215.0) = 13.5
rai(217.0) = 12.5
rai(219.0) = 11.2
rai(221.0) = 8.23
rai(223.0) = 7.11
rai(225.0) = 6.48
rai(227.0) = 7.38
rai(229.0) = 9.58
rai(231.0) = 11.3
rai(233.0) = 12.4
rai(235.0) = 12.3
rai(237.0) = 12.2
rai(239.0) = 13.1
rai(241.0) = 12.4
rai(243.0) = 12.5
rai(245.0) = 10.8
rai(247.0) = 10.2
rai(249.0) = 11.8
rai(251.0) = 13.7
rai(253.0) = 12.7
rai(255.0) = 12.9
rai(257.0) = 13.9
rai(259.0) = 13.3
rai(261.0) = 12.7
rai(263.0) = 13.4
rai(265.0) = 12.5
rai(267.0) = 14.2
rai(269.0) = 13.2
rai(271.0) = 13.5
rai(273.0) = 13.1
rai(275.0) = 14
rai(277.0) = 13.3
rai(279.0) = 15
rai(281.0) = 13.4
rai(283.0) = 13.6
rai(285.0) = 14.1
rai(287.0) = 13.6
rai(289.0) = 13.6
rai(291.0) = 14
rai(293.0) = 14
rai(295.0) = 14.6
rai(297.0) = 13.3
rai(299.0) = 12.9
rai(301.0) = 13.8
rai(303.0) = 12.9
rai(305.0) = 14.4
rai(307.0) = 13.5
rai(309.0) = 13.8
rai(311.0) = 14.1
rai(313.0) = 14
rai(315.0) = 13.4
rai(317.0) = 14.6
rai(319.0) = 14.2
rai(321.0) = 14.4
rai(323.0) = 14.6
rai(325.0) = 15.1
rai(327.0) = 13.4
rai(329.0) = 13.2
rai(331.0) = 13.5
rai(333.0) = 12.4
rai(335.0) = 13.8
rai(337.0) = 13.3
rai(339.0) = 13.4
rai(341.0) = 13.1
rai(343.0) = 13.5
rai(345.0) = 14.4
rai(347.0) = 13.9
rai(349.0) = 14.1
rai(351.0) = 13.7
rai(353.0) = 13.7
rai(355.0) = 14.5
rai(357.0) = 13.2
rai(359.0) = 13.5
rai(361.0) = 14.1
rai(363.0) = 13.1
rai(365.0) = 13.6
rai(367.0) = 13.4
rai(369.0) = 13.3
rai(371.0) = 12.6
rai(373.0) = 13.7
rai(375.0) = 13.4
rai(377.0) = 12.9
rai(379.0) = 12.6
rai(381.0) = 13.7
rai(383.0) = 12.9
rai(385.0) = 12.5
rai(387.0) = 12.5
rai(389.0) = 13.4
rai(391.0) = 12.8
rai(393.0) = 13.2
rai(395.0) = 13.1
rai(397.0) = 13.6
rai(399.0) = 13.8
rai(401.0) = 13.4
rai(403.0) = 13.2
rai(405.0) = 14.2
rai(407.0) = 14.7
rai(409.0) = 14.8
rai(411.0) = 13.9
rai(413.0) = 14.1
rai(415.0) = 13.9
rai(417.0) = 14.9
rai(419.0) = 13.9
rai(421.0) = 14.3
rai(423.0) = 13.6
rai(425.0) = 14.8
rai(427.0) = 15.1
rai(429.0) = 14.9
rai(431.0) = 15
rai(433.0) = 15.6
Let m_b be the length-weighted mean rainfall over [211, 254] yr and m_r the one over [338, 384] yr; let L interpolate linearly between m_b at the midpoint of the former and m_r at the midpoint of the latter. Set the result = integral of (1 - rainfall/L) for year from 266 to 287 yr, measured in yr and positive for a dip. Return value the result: -2.9 yr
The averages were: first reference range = 11.3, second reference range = 13.5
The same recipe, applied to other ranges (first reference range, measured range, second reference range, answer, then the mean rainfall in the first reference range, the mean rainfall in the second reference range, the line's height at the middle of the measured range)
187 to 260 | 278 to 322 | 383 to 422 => -2.6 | 12.6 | 13.7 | 13.1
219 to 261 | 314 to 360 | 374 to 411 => -4.3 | 11.2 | 13.4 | 12.6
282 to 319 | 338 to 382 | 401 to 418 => 1.5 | 13.8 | 14.2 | 14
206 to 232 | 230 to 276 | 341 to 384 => -3.3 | 11.3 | 13.5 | 11.8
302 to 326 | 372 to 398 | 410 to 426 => 1.9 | 14.1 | 14.2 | 14.1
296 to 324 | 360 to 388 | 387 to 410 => 1.0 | 13.8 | 13.6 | 13.7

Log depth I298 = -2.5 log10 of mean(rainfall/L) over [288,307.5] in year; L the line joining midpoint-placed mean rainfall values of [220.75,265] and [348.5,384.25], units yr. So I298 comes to -0.11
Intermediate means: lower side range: 11.5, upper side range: 13.4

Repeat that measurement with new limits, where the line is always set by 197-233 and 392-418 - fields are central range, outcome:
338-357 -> -0.032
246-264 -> -0.016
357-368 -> 0.001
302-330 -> -0.070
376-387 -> 0.066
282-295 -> -0.084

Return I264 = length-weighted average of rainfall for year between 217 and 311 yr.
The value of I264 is 12.5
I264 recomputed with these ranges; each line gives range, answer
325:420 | 13.5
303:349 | 13.8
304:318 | 14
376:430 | 13.7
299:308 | 13.6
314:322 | 14.1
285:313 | 13.8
